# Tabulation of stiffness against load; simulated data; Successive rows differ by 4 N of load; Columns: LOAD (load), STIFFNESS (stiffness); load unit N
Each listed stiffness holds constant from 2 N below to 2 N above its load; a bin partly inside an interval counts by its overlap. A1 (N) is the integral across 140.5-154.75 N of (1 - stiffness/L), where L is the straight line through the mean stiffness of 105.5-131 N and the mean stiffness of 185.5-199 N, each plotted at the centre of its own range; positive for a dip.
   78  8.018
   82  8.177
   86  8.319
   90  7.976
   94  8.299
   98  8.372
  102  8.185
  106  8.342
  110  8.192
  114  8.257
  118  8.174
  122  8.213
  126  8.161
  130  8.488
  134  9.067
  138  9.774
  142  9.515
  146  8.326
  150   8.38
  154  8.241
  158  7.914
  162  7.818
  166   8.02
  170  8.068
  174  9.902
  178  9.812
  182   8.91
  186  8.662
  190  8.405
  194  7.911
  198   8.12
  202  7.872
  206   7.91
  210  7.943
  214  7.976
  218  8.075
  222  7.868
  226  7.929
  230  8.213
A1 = -0.6 N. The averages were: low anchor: 8.25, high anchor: 8.24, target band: 8.62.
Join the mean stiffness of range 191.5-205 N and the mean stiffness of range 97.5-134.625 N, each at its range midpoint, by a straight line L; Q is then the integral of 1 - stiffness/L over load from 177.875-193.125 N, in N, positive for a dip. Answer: -1.4 N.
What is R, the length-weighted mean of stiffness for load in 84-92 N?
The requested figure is 8.15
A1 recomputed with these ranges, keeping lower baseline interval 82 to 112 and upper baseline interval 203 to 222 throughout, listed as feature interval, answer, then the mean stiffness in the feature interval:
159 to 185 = -2.1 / 8.72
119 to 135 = -0.5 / 8.43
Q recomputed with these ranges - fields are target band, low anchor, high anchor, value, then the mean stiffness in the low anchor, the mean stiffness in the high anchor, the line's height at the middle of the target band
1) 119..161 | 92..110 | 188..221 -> -2.01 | 8.29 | 8.02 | 8.19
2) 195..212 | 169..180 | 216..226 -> 1.07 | 9.37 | 7.96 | 8.49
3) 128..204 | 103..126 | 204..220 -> -4.64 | 8.23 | 7.98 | 8.09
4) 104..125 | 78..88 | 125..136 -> 0.60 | 8.2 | 8.61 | 8.47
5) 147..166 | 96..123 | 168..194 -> 1.25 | 8.25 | 8.88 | 8.66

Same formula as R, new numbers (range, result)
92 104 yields 8.29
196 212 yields 7.96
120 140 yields 8.74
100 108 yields 8.26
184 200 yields 8.27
